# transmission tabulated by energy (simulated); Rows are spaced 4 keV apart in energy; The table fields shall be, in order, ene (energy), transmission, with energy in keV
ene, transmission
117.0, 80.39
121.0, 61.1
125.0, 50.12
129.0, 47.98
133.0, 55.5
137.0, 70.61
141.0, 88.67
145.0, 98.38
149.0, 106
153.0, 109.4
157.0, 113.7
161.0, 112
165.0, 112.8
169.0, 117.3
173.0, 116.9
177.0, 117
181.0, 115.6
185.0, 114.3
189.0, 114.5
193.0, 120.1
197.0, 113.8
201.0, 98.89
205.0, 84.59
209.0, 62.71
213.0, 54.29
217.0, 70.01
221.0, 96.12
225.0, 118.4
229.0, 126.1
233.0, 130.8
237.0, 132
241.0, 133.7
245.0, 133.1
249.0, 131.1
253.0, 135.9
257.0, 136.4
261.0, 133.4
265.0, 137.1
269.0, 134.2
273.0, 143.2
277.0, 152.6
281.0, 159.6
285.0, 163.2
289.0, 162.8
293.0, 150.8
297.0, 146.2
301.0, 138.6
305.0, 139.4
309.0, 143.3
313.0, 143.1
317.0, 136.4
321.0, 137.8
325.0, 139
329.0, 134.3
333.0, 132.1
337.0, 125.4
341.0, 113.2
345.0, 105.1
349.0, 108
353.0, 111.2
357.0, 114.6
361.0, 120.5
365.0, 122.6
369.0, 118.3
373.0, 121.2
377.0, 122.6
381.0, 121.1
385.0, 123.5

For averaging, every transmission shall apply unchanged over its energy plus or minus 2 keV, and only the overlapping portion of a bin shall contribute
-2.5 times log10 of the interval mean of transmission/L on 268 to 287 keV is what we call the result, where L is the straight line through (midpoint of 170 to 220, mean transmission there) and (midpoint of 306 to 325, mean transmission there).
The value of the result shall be -0.19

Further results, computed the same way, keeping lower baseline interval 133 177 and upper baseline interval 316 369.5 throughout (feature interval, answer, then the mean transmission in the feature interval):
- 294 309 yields -0.20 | 142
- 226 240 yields -0.16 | 129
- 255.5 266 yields -0.19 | 135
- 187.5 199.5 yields -0.08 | 115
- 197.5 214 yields 0.33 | 79.9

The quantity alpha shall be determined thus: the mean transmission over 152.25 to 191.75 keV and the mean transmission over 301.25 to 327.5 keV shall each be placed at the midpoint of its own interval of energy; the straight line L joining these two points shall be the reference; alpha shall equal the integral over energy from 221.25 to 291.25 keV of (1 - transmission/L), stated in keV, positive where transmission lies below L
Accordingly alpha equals -4.5 keV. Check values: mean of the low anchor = 115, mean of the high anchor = 140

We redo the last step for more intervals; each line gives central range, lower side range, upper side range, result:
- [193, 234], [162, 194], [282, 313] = 9.8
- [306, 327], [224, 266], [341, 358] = -4.2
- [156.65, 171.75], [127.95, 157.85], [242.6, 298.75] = -2.8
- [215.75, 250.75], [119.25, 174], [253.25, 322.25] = 1.0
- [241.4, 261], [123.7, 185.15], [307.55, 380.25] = -4.1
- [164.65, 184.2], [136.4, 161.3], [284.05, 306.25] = -1.2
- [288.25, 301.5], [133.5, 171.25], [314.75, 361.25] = -3.5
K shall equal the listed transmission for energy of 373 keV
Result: 121.2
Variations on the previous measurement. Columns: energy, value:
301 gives 138.6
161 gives 112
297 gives 146.2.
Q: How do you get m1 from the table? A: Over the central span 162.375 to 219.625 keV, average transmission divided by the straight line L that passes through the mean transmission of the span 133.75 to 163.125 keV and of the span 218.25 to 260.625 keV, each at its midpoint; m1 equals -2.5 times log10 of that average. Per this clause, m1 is 0.10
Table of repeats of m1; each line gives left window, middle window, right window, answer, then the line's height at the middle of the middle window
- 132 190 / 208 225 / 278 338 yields 0.483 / 120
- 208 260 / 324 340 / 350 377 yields -0.124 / 117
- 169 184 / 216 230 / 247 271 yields 0.223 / 127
